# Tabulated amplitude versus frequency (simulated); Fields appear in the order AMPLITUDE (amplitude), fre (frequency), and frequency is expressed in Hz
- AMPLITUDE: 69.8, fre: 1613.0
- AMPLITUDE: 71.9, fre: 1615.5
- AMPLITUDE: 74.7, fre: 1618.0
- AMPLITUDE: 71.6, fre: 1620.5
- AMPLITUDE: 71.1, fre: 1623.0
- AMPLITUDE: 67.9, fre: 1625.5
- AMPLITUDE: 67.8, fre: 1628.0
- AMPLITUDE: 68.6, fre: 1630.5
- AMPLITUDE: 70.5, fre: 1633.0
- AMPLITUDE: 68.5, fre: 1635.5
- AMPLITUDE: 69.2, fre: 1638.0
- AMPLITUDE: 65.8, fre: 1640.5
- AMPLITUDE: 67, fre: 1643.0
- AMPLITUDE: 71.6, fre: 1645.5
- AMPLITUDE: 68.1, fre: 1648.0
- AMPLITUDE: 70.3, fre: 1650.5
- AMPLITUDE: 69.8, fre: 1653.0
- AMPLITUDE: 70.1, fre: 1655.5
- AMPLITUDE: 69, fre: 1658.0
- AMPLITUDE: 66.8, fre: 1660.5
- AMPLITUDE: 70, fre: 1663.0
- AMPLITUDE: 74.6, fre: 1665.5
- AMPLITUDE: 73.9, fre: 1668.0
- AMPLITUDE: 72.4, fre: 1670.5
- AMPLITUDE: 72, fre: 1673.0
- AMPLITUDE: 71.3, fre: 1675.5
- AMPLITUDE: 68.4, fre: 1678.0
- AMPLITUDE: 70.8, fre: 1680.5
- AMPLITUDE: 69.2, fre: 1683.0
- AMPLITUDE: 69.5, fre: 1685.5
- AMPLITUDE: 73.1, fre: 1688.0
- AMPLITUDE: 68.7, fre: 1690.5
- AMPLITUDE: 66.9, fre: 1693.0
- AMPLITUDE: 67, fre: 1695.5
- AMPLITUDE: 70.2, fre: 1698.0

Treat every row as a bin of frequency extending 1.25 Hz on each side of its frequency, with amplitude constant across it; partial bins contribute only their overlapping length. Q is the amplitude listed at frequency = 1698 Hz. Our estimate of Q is 70.2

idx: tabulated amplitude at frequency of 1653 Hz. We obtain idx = 69.8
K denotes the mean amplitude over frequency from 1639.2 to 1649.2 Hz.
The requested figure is 68.1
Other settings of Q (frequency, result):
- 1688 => 73.1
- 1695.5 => 67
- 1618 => 74.7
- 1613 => 69.8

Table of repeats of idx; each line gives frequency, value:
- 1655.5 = 70.1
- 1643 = 67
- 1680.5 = 70.8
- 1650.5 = 70.3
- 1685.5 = 69.5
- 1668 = 73.9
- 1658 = 69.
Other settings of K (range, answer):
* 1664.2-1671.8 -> 73.6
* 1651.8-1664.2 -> 69.1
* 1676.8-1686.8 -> 69.5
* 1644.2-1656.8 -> 70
